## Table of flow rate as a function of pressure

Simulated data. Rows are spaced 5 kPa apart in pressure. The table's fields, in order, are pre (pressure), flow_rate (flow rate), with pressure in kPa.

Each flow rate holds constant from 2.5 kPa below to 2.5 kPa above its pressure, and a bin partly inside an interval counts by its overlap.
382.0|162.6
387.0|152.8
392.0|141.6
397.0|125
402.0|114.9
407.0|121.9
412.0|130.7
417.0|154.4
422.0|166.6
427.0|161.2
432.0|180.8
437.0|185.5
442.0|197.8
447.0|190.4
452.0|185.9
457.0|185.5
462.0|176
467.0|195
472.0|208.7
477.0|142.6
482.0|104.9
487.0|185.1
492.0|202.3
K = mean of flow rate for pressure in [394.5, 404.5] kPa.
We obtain 120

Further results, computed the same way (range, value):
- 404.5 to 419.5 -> 136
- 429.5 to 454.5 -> 188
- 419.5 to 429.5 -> 164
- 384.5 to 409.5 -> 131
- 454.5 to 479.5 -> 182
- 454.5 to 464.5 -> 181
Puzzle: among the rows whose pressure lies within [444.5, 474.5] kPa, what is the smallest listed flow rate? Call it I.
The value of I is 176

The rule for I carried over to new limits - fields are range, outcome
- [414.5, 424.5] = 154.4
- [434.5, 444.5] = 185.5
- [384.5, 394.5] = 141.6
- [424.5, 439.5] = 161.2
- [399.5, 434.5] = 114.9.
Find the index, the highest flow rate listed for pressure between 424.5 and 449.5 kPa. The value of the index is 197.8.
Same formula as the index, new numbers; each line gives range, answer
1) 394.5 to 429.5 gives 166.6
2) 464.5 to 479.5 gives 208.7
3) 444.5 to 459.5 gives 190.4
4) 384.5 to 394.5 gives 152.8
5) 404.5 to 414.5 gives 130.7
